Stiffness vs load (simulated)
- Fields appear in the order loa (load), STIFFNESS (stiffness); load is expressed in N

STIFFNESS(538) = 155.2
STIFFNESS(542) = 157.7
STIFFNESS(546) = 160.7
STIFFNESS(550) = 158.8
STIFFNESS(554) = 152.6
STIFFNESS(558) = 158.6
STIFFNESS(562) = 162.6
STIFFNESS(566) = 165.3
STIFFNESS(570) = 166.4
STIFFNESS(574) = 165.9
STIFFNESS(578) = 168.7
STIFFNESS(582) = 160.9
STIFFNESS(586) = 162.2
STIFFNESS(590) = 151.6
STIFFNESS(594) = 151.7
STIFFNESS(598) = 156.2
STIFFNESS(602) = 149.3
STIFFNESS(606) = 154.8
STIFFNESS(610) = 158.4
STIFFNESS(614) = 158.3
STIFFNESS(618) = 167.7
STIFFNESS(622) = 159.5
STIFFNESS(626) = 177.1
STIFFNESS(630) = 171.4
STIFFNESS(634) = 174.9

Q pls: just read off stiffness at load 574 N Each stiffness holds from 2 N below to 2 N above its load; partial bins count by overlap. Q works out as 165.9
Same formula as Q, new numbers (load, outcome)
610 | 158.4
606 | 154.8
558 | 158.6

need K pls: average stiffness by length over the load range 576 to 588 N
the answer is 164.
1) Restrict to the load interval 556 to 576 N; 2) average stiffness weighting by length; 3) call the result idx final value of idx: 164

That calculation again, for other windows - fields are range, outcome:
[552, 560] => 156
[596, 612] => 155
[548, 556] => 156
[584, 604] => 154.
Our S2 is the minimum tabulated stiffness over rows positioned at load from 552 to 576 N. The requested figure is 152.6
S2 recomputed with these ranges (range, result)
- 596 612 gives 149.3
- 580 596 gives 151.6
